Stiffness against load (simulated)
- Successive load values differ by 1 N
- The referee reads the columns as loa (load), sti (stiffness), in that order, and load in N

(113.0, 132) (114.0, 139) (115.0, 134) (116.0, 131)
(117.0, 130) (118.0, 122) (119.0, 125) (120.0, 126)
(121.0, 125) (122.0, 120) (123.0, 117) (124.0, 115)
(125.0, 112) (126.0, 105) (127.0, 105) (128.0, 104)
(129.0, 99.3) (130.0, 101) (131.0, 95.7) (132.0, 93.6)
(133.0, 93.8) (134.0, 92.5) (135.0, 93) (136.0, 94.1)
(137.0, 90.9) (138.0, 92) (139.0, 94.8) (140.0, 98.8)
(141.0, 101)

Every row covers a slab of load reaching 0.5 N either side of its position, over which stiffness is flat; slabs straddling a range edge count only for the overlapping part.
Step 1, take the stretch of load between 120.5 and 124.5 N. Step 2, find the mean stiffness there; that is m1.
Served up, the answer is 119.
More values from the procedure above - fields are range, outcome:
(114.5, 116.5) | 132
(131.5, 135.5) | 93.2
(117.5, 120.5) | 124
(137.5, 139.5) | 93.4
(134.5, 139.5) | 93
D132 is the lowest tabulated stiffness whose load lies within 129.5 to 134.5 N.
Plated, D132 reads 92.5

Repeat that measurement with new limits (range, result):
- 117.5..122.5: 120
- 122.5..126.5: 105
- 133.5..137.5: 90.9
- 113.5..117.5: 130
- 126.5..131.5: 95.7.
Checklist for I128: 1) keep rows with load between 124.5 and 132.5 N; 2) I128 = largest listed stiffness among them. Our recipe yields 112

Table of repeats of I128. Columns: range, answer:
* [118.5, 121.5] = 126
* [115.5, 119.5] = 131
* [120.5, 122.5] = 125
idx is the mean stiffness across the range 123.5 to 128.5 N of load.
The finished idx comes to 108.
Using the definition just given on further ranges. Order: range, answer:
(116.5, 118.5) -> 126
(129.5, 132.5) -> 96.8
